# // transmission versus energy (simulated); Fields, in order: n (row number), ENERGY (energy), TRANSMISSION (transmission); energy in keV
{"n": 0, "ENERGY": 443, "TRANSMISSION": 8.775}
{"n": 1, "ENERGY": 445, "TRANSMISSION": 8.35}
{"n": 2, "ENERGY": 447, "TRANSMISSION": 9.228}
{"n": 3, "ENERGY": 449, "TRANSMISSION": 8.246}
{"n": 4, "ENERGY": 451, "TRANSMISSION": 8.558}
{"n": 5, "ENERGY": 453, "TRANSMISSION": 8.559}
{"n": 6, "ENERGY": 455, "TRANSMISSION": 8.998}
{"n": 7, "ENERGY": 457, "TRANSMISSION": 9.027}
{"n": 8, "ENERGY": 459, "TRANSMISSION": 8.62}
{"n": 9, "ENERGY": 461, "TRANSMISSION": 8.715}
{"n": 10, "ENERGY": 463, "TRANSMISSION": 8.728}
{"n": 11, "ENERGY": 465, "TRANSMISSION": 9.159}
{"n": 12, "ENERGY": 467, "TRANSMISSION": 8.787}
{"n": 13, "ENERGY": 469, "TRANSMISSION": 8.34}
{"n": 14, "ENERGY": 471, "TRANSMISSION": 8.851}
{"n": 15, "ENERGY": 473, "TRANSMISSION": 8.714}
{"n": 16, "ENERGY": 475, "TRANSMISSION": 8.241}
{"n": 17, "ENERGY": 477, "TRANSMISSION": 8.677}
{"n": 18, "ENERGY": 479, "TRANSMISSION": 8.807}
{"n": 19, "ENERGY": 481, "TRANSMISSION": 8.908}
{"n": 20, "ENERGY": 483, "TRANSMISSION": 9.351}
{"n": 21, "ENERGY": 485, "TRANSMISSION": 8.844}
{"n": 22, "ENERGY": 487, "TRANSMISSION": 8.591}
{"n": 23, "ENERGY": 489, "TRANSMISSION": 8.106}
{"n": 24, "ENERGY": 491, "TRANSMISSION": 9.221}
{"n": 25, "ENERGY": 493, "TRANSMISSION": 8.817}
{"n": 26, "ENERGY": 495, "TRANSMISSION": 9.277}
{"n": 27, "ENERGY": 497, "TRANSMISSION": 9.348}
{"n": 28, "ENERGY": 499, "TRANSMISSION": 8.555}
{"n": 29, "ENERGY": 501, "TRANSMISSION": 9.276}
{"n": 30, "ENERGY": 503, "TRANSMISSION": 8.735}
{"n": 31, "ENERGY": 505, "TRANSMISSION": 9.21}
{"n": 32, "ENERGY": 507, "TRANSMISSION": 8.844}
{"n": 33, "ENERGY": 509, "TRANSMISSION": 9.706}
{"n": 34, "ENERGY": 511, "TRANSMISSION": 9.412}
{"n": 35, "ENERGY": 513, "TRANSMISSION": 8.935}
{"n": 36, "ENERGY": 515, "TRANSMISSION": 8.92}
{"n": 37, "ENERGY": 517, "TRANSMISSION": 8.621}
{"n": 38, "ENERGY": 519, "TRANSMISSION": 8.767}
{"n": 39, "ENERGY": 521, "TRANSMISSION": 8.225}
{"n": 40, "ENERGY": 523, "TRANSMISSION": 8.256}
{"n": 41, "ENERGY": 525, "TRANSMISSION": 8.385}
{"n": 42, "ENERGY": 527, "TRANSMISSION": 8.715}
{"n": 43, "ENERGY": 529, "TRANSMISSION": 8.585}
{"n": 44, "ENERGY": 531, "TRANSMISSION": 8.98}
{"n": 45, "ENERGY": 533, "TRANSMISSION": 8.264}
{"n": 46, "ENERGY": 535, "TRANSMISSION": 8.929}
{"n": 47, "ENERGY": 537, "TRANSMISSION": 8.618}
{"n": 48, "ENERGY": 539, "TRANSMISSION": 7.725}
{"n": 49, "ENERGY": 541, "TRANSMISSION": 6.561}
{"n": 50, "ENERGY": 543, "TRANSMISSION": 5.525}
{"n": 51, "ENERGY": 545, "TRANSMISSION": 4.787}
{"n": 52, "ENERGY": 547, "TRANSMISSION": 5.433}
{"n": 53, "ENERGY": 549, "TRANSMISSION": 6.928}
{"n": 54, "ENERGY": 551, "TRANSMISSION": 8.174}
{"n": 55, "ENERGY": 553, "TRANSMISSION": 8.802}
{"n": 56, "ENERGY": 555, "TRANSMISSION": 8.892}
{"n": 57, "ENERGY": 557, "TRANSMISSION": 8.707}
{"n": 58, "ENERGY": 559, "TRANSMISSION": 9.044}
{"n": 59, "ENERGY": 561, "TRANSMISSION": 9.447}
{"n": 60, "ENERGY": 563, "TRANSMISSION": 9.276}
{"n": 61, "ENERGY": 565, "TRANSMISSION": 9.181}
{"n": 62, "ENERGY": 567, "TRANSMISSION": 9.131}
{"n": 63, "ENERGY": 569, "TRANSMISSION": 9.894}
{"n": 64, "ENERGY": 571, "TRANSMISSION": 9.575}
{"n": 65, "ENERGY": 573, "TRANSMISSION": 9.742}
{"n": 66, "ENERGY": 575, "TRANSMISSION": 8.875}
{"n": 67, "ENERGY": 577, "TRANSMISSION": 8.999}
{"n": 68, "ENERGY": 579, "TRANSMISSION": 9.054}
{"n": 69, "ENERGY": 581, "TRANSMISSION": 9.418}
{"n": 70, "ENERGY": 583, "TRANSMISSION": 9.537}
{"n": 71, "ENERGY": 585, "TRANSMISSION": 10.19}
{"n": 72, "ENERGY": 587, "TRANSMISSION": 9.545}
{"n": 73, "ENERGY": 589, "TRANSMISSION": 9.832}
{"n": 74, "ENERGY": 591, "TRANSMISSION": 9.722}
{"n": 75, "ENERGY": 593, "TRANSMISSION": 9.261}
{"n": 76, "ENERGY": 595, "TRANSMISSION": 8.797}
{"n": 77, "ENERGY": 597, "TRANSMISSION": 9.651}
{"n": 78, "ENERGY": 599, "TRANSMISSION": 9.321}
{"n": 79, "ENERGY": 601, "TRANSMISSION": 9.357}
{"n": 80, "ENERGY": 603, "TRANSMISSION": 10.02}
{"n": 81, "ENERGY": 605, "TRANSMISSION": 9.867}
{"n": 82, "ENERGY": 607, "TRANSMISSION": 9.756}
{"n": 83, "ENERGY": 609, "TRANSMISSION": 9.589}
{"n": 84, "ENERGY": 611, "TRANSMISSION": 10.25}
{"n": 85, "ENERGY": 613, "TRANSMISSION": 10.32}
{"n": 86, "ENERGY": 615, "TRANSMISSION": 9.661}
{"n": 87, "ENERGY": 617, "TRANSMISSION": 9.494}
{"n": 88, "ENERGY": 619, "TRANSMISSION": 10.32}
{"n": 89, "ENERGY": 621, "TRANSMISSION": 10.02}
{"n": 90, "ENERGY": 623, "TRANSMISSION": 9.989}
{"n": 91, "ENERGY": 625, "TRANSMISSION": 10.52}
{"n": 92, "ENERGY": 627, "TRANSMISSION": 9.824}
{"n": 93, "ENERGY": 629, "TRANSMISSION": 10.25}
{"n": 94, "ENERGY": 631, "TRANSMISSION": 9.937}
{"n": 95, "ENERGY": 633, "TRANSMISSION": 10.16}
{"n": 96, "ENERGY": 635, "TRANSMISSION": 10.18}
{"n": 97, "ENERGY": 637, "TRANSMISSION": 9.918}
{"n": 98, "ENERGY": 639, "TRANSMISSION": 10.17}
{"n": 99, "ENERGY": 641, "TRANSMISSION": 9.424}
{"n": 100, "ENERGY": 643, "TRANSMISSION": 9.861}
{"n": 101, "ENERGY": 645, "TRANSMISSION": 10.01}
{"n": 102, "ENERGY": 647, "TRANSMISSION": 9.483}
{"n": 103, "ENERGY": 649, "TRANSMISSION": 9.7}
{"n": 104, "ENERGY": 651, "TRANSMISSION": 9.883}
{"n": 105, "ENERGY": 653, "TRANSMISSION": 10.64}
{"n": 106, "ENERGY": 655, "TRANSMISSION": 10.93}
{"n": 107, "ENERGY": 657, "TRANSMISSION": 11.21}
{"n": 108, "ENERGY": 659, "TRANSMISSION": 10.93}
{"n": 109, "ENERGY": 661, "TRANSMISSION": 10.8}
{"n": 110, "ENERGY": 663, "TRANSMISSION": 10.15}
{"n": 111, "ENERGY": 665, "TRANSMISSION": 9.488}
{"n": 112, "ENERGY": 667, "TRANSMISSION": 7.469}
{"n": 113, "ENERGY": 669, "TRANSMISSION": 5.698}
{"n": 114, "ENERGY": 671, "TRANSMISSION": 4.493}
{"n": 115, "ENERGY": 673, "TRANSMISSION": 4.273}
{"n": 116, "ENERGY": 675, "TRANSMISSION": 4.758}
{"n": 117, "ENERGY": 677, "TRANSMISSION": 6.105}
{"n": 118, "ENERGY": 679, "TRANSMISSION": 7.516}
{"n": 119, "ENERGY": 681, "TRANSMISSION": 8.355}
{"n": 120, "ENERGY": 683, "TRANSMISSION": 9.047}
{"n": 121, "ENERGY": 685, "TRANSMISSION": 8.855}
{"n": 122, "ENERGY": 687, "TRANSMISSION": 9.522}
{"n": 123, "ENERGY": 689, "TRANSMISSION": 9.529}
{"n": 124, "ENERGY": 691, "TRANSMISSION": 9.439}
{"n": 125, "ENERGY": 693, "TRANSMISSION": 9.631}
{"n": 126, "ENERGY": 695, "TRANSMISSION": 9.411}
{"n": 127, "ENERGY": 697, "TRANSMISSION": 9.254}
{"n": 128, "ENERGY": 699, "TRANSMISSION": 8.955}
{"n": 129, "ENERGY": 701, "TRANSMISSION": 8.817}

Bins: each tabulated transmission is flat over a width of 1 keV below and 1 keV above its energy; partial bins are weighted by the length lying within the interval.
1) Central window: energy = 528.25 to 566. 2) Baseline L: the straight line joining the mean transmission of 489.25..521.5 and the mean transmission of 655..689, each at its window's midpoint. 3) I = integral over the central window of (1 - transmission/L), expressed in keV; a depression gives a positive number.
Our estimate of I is 3.39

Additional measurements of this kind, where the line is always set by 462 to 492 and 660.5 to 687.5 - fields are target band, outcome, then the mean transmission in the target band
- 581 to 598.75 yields -3.3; 9.55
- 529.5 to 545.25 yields 1.5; 7.59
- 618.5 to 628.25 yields -2.9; 10.1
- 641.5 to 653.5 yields -3.4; 9.88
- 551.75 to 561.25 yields -0.8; 8.92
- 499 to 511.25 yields -0.8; 9.13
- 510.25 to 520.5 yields -0.4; 8.88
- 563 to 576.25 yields -2.0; 9.38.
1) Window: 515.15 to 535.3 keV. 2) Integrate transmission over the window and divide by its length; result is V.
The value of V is 8.57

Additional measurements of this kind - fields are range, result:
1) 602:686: 9.27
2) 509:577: 8.43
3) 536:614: 8.89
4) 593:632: 9.82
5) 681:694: 9.26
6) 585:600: 9.5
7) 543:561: 7.58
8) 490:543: 8.67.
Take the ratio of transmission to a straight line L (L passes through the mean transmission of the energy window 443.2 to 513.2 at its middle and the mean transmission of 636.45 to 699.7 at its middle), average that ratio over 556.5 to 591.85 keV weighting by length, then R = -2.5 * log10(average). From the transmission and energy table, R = -0.06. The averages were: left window 8.85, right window 8.9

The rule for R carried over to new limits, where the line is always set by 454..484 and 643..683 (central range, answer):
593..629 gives -0.139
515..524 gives 0.027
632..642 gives -0.161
